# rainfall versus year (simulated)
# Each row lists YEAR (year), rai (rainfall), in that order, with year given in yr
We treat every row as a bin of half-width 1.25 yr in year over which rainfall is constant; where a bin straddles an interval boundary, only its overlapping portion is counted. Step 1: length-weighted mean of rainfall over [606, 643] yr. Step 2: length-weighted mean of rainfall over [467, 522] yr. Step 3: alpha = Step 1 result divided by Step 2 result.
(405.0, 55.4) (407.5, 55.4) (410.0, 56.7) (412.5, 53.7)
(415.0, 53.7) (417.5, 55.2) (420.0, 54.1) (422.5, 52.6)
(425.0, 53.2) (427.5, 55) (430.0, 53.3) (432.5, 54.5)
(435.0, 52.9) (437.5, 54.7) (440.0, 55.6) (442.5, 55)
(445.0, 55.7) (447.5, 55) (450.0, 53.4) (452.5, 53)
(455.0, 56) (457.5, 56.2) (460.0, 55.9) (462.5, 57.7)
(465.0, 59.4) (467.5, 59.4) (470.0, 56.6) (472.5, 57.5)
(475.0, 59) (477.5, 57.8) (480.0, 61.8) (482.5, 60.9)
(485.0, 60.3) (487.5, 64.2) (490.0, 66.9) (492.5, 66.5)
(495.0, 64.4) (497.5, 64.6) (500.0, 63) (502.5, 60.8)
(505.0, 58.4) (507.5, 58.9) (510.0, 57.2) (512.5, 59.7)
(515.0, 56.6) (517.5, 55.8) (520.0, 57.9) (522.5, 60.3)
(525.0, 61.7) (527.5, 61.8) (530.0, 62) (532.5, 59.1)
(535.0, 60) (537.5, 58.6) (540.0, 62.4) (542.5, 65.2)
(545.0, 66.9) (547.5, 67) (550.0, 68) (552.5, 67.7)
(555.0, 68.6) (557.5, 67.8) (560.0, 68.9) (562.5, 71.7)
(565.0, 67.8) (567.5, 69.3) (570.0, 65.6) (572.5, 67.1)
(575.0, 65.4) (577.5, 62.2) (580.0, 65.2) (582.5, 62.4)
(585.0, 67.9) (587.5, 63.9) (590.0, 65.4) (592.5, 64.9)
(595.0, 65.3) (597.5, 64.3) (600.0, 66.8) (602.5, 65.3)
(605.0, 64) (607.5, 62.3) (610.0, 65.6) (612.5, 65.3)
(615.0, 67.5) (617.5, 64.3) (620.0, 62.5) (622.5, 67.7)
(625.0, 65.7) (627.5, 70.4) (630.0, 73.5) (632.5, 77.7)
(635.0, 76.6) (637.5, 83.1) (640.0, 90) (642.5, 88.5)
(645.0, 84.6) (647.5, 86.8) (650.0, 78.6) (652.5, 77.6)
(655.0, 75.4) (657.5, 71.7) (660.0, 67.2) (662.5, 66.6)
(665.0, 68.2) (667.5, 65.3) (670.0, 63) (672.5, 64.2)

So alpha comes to 1.19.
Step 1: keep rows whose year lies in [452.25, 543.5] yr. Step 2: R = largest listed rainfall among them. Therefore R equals 66.9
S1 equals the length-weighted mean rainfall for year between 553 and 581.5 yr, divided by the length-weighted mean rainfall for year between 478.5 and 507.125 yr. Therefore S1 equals 1.1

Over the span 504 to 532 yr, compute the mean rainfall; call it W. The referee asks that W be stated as 59.1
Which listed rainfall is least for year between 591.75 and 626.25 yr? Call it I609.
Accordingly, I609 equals 62.3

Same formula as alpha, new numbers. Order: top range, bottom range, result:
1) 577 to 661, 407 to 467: 1.29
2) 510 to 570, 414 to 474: 1.15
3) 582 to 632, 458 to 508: 1.09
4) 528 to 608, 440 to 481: 1.15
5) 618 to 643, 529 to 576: 1.14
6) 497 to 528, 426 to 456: 1.09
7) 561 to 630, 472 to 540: 1.09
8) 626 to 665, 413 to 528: 1.34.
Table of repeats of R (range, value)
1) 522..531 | 62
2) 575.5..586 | 67.9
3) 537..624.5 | 71.7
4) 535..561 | 68.9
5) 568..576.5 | 67.1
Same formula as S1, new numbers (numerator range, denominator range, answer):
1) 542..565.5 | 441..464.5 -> 1.23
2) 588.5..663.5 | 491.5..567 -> 1.13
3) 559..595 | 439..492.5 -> 1.14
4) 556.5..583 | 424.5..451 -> 1.23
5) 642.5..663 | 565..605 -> 1.18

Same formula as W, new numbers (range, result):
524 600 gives 65.2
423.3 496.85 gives 57.7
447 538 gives 59.5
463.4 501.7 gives 61.4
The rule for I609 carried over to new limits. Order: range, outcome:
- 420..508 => 52.6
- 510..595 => 55.8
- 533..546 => 58.6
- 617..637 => 62.5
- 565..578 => 62.2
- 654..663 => 66.6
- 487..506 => 58.4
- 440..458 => 53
